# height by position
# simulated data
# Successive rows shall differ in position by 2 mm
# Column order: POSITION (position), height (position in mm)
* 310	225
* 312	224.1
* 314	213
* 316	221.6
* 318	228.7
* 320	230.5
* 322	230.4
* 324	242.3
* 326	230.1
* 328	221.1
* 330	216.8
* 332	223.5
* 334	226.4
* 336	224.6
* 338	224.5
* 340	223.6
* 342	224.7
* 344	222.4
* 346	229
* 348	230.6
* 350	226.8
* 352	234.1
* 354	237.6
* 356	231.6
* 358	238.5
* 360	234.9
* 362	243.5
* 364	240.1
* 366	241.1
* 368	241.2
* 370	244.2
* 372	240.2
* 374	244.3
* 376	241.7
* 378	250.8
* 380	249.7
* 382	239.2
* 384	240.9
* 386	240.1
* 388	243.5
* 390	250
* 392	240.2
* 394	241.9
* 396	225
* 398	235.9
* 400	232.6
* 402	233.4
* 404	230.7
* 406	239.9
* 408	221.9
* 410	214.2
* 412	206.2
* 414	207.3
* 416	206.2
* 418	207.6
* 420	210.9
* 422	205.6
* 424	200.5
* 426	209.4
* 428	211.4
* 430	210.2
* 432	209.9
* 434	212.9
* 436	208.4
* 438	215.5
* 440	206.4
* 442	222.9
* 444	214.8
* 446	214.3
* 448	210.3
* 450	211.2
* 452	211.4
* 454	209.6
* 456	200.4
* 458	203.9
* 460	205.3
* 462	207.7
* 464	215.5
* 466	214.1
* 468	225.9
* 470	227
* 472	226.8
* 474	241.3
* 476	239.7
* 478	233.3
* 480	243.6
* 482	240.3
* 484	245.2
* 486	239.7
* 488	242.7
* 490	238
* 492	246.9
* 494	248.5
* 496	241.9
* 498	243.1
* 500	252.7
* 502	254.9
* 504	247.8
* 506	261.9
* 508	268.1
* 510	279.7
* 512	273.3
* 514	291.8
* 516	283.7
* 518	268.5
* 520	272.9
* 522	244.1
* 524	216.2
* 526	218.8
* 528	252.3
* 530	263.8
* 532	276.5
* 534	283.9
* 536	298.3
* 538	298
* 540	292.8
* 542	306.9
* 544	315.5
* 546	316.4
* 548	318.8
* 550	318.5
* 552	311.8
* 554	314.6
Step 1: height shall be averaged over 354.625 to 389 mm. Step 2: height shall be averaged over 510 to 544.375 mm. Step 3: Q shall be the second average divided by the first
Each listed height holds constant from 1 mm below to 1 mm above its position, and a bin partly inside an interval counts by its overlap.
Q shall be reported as 1.13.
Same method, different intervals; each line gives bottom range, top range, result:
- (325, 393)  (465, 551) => 1.11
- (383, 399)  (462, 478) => 0.94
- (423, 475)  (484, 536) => 1.20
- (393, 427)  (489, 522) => 1.19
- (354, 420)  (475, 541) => 1.10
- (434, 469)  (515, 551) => 1.32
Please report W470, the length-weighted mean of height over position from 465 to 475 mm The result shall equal 227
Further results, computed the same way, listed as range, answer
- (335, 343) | 224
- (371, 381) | 245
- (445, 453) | 212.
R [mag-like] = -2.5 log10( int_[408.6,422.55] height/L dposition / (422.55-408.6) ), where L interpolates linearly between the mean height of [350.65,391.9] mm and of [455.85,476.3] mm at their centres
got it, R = 0.11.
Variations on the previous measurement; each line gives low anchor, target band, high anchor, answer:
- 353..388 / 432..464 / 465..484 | 0.12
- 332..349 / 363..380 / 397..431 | -0.10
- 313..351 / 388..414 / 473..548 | 0.04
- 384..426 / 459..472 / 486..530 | 0.12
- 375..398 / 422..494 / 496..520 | 0.16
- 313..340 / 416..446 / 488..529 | 0.15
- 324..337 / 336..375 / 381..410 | -0.02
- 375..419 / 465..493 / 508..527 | 0.07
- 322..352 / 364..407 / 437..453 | -0.09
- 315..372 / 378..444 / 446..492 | 0.02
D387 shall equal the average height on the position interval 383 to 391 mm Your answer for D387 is 244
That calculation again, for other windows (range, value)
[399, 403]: 233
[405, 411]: 225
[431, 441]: 211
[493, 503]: 248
